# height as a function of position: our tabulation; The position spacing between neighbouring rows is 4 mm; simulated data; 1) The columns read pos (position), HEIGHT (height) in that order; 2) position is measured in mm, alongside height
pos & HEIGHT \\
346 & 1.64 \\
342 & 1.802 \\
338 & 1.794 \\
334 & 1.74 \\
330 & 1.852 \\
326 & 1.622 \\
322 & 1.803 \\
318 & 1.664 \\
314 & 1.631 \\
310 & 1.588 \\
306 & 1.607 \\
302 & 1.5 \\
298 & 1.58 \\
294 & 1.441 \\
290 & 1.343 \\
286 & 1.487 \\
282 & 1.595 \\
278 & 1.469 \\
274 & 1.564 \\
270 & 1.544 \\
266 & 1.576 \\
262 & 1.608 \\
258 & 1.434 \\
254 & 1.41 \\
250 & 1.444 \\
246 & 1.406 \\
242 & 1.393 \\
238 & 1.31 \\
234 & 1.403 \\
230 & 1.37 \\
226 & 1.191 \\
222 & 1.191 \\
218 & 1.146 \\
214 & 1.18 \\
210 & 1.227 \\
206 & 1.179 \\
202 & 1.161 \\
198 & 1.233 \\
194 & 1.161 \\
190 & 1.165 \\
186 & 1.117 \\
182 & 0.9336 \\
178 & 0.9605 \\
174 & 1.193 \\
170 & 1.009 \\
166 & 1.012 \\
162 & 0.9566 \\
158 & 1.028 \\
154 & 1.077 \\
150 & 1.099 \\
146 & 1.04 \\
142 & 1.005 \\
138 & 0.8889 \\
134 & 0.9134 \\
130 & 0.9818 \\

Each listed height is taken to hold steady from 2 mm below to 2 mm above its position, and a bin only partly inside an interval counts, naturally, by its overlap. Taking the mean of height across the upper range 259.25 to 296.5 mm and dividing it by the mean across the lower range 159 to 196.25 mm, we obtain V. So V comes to 1.4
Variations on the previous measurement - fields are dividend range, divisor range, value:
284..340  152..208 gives 1.49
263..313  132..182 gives 1.51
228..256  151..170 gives 1.36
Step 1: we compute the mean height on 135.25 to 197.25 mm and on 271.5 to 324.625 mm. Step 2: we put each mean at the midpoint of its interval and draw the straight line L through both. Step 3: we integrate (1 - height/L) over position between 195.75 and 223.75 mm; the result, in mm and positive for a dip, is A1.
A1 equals 0.6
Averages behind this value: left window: 1.05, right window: 1.56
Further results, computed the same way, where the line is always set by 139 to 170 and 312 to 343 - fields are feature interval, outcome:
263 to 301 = 0.8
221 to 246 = 0.5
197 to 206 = 0.2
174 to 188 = 1.3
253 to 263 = -0.2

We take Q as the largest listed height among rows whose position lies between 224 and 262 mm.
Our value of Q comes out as 1.608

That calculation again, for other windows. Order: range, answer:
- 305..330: 1.852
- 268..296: 1.595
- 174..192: 1.193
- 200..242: 1.403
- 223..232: 1.37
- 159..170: 1.012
